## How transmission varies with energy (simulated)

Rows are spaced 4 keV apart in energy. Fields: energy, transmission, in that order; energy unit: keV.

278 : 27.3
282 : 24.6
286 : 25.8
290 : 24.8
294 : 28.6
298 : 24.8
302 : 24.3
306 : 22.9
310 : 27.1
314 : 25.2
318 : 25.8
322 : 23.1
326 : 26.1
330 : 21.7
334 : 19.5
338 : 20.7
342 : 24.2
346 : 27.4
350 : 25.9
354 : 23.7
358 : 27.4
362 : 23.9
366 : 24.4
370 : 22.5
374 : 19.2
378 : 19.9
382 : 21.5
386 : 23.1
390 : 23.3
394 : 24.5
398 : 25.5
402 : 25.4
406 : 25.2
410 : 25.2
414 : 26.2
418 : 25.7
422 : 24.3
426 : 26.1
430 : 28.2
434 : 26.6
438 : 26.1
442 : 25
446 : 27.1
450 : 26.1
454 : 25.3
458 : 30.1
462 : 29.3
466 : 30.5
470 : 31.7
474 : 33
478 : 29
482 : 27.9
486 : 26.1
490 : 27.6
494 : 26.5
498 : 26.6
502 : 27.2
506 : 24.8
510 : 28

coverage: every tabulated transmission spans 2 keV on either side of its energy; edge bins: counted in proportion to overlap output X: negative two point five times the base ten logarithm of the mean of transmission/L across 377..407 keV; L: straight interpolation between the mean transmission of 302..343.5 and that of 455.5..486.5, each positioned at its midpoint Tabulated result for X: 0.13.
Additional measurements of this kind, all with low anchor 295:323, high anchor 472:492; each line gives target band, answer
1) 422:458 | 0.06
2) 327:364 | 0.08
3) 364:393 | 0.20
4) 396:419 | 0.06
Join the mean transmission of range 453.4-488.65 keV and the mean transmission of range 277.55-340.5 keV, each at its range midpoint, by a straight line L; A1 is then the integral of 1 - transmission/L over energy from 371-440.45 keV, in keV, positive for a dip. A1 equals 7.49 keV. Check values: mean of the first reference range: 24.4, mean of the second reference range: 29.3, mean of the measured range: 24.4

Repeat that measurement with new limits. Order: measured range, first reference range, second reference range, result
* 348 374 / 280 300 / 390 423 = 1.19 keV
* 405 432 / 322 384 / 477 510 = -0.99 keV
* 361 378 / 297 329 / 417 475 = 2.54 keV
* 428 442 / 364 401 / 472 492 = -0.43 keV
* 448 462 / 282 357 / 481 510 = -0.66 keV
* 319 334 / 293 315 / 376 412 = 1.04 keV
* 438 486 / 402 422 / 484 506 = -4.17 keV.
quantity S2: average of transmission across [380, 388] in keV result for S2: 22.3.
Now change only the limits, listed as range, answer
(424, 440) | 26.8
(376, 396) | 22.5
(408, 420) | 25.7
